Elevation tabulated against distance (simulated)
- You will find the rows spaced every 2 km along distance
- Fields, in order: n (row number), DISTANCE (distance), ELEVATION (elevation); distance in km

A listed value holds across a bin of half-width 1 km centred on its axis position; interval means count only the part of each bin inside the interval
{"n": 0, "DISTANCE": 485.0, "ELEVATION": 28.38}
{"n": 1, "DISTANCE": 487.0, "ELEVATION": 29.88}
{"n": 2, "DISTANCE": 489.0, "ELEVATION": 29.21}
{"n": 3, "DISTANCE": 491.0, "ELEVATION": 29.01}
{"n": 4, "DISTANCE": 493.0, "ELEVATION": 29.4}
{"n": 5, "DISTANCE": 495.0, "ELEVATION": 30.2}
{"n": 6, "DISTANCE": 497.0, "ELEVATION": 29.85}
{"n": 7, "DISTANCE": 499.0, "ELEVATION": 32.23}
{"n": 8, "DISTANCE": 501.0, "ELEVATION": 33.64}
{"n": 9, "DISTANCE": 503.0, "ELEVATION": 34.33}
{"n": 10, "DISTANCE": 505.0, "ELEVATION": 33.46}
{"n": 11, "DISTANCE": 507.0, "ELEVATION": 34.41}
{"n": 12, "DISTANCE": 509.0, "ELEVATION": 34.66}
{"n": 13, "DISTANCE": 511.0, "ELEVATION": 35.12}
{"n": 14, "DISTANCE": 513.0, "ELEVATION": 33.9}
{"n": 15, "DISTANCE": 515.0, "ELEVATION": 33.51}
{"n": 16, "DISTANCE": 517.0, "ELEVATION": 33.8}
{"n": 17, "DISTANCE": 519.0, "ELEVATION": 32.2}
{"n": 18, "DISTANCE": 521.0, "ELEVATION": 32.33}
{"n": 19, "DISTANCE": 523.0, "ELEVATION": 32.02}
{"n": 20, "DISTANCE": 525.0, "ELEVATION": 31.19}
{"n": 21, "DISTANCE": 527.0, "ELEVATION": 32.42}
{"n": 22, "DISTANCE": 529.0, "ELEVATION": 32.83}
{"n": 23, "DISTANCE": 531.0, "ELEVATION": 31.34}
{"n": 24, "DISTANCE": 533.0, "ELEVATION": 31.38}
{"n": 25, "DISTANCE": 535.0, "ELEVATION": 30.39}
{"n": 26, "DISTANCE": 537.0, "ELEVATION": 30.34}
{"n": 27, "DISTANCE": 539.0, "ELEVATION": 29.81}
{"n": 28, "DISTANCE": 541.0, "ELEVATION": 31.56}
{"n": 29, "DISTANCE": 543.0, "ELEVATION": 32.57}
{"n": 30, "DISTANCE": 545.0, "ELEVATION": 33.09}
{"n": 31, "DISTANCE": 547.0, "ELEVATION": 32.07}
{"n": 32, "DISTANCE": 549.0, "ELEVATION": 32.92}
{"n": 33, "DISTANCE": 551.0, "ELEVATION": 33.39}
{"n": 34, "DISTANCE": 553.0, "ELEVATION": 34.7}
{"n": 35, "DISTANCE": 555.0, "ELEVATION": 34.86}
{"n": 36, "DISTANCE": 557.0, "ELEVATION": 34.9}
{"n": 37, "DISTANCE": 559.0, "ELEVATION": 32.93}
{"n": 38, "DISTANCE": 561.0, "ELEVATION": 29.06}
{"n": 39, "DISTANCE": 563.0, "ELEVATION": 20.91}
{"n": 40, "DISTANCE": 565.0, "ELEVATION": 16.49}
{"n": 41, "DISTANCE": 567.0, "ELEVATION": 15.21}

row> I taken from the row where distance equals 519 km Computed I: 32.2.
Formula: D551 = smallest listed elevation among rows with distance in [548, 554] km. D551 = 32.92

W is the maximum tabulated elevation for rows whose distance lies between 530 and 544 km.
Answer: 32.57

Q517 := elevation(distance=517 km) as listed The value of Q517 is 33.8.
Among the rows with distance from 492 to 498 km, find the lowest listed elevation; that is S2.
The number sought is 29.4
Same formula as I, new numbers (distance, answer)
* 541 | 31.56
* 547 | 32.07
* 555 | 34.86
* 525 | 31.19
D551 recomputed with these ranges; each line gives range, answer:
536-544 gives 29.81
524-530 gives 31.19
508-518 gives 33.51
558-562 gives 29.06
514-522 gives 32.2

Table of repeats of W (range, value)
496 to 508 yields 34.41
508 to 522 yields 35.12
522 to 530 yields 32.83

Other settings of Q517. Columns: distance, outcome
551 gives 33.39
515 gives 33.51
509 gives 34.66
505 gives 33.46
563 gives 20.91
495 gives 30.2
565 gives 16.49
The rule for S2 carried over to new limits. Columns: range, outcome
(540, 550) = 31.56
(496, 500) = 29.85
